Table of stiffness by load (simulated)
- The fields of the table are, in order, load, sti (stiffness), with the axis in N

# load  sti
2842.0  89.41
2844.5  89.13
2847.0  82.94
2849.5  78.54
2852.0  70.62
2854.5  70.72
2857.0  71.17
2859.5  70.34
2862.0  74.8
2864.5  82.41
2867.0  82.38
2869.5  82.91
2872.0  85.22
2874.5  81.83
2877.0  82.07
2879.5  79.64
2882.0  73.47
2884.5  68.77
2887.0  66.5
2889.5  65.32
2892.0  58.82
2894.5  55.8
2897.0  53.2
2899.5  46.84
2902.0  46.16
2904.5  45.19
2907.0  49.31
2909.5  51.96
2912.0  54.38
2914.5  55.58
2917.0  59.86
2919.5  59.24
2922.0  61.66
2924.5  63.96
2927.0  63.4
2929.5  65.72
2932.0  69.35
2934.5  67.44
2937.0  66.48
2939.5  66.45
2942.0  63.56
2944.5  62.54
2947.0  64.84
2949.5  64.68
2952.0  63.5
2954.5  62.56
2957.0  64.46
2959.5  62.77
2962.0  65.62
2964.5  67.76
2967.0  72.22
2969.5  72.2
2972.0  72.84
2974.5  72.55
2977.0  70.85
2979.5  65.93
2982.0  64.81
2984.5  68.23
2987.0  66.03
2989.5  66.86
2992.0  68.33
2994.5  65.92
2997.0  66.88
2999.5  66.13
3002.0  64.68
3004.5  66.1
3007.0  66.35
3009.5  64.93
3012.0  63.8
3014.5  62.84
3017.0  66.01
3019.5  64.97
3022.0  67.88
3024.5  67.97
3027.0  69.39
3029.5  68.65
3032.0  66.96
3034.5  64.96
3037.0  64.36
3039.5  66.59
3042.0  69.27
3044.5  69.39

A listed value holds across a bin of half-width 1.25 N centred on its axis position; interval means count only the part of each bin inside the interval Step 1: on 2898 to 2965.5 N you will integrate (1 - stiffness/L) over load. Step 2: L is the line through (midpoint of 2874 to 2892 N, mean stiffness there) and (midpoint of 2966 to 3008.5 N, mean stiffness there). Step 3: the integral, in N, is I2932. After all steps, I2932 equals 9.4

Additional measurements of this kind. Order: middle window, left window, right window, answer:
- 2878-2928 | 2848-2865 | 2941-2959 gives 7.1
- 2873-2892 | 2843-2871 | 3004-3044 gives 0.8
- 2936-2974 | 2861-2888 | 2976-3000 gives 2.1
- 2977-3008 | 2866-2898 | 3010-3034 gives 0.5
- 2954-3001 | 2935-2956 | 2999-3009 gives -1.8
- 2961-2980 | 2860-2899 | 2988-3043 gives -0.5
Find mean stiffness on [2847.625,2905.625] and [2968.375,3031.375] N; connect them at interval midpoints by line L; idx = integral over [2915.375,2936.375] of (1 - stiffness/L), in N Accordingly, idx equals 1.5 N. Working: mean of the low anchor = 69.4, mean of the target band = 63.8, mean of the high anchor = 67.2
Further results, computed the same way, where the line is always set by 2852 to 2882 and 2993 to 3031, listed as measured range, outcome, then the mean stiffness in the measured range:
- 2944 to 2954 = 1.0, 63.9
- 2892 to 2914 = 7.0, 51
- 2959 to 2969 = 0.3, 67.8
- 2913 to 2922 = 1.9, 58.6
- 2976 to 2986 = 0.2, 67.3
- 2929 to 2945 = 1.4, 66.1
